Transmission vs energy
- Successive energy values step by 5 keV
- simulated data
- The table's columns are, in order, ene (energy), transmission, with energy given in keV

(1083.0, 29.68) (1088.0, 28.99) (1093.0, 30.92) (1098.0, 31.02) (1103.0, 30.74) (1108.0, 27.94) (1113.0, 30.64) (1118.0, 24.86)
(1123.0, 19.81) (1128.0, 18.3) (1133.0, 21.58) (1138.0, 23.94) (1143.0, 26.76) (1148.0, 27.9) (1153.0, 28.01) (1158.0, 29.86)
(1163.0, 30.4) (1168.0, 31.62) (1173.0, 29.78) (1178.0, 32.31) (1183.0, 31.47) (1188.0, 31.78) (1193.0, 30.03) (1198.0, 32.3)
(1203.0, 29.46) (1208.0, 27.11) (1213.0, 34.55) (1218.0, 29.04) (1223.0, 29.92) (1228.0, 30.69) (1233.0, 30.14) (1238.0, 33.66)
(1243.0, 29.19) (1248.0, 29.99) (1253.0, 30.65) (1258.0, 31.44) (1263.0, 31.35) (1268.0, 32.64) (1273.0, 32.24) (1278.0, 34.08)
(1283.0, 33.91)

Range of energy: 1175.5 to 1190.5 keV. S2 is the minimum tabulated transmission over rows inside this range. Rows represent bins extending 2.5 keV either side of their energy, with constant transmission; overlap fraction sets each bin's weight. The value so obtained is 31.47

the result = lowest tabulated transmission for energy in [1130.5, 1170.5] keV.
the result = 21.58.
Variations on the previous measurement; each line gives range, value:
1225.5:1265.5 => 29.19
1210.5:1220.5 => 29.04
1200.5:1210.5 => 27.11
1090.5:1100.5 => 30.92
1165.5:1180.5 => 29.78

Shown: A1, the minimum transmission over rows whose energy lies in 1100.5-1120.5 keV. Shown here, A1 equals 24.86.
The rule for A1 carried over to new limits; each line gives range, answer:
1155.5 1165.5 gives 29.86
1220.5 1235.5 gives 29.92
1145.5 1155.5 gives 27.9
